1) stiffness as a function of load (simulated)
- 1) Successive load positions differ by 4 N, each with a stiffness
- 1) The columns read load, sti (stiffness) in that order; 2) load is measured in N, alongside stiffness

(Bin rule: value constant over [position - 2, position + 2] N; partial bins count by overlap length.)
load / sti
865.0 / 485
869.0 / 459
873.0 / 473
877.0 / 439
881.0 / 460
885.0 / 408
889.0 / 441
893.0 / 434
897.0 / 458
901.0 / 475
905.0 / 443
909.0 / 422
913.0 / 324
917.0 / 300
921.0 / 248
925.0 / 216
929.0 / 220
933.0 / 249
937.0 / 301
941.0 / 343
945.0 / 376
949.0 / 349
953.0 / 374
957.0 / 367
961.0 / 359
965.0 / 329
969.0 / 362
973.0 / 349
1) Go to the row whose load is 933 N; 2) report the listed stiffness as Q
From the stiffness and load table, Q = 249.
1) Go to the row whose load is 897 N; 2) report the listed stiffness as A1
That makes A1 458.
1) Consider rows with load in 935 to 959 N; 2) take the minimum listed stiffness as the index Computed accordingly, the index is 301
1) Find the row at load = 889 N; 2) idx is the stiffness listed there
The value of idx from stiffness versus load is 441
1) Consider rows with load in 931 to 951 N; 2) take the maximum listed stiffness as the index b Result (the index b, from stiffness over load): 376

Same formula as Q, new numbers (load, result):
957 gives 367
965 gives 329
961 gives 359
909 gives 422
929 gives 220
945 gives 376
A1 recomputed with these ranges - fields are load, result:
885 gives 408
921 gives 248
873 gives 473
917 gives 300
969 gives 362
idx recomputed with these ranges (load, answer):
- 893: 434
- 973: 349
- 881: 460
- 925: 216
